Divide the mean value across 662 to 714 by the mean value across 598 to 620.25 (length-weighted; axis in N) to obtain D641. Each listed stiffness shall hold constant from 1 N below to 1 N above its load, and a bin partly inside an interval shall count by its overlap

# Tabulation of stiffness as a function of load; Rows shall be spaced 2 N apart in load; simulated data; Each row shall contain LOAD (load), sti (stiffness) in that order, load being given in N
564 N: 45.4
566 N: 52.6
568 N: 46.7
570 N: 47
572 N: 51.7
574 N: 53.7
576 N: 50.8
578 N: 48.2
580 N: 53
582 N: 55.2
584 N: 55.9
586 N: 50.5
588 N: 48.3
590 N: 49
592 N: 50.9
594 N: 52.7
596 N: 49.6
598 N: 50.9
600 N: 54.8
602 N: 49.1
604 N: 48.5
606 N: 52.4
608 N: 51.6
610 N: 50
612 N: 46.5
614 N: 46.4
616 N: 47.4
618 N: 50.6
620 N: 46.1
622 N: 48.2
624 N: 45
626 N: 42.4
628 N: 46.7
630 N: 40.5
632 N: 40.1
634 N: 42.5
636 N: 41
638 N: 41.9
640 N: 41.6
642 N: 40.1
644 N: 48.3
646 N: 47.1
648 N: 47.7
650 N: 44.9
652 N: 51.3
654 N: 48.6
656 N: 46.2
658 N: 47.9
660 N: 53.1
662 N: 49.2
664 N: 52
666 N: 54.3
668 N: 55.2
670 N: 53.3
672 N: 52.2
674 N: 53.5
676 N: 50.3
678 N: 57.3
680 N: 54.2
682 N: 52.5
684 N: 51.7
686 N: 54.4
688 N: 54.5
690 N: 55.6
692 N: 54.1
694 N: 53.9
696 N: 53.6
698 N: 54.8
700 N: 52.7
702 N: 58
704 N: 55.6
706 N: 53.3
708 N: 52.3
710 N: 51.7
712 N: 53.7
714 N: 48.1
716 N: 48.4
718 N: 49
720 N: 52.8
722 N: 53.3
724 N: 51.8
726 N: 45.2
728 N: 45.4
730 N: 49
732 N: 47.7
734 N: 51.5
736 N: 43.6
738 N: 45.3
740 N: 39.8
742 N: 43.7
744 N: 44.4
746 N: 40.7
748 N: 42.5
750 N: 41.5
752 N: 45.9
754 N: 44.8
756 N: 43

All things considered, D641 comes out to 1.08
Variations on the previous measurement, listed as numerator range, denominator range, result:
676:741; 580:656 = 1.08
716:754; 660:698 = 0.87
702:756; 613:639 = 1.07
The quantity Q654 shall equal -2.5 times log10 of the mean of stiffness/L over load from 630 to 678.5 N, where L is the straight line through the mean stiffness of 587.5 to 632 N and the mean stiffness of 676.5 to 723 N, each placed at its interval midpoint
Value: 0.06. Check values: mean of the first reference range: 48.3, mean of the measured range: 48.1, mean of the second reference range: 53.3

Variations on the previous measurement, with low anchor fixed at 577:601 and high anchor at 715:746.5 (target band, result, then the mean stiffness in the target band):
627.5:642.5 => 0.20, 41.7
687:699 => -0.13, 54.4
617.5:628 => 0.09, 46.3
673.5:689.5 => -0.11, 53.6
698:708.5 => -0.14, 54.5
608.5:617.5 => 0.06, 48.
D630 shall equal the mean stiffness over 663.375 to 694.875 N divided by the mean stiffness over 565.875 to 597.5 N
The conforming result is 1.1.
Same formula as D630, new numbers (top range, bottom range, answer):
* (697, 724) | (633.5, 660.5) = 1.15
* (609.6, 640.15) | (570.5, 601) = 0.87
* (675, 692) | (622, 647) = 1.24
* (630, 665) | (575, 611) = 0.90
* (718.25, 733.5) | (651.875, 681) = 0.95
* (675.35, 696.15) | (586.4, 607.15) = 1.06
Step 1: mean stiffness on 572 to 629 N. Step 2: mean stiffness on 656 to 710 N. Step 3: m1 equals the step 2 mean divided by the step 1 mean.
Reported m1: 1.07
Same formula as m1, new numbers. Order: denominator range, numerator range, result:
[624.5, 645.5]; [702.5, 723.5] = 1.22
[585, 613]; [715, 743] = 0.95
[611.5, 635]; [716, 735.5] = 1.09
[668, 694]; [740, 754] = 0.80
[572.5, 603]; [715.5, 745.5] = 0.92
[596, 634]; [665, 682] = 1.13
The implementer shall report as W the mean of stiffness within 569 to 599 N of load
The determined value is 51.2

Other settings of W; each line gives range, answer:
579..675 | 48.6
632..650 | 43.6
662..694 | 53.5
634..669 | 47.5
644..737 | 51.4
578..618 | 50.6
